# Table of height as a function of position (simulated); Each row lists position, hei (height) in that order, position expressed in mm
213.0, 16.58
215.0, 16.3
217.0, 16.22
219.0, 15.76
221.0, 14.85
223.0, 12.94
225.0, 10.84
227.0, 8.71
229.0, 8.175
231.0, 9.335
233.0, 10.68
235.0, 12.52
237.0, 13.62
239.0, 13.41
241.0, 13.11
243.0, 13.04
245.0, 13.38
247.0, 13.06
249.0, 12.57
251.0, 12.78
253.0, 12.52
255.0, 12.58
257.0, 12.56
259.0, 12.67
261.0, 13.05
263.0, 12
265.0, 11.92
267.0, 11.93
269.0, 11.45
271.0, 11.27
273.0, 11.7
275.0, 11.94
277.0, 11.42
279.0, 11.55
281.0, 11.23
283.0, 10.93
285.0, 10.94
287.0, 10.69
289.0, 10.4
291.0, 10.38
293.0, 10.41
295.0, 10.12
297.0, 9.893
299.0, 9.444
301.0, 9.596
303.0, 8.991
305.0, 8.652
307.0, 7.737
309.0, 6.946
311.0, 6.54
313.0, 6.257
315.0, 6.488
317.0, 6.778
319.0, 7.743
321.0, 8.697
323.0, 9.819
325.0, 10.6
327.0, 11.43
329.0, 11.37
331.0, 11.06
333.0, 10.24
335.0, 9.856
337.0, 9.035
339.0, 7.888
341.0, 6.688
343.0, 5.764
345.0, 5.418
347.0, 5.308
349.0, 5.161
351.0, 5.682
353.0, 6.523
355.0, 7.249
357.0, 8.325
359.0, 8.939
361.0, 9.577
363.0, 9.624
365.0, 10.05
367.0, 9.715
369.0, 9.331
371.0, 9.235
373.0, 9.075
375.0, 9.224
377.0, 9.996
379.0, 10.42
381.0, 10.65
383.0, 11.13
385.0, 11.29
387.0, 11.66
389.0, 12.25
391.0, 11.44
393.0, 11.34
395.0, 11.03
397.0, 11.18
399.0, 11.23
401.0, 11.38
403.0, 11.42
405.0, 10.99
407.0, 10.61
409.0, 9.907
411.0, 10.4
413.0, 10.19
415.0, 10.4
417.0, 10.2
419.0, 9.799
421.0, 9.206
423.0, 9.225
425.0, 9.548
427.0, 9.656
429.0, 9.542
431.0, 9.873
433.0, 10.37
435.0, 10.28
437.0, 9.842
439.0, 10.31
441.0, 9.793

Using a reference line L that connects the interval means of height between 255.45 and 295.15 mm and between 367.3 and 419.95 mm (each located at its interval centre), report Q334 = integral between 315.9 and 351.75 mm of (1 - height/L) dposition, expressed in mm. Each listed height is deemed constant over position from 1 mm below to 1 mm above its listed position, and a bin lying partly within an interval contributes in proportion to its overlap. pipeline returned 9.04 mm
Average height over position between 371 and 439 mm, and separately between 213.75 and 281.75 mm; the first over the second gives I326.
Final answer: 0.84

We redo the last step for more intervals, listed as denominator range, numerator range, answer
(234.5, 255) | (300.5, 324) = 0.60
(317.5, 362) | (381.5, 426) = 1.30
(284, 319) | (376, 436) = 1.20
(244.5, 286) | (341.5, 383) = 0.69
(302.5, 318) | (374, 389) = 1.48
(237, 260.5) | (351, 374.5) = 0.68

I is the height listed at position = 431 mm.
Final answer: 9.873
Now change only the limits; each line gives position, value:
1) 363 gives 9.624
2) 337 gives 9.035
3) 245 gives 13.38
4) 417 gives 10.2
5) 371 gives 9.235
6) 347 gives 5.308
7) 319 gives 7.743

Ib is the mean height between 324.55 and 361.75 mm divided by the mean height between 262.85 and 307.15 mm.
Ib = 0.77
